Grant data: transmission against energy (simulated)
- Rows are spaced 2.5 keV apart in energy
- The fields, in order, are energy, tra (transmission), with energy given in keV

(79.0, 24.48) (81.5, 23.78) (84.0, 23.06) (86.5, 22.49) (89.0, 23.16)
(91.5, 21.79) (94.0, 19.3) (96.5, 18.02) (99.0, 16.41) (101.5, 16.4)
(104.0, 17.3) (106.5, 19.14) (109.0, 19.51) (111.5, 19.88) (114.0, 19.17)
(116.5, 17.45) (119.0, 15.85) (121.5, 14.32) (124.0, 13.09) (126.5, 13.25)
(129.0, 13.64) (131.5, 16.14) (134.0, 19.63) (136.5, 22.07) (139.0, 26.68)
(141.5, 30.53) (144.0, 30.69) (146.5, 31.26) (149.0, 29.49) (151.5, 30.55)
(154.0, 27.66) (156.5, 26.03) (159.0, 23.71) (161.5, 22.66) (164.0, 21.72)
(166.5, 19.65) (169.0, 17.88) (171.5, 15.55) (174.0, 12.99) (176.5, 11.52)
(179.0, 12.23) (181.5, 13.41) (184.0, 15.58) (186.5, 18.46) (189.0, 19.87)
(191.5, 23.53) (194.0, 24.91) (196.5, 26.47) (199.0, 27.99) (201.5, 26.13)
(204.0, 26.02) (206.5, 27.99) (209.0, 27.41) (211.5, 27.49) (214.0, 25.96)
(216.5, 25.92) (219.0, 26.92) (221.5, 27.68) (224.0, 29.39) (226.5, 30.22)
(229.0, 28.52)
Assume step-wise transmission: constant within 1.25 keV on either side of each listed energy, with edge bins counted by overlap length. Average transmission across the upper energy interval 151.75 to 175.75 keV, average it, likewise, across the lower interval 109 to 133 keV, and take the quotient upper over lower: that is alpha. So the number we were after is 1.31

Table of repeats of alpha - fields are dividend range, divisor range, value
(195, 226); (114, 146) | 1.38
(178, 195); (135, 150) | 0.65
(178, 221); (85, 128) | 1.30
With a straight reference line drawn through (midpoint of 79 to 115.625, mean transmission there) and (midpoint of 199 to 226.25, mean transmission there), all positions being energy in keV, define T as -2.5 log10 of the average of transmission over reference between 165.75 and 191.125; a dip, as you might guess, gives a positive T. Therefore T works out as 0.497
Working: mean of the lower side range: 20.1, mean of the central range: 15.9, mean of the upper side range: 27.2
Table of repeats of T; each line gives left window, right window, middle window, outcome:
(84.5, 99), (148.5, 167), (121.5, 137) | 0.42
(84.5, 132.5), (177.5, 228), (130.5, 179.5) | -0.09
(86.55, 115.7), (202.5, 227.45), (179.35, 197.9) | 0.27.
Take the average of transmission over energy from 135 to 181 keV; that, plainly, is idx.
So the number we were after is 22.8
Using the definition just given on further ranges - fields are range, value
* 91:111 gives 18.4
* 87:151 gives 20.3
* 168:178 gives 14.3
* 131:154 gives 26.7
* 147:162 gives 27.1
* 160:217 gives 21.3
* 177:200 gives 19.9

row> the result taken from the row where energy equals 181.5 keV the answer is 13.41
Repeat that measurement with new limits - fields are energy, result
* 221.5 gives 27.68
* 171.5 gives 15.55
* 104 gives 17.3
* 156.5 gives 26.03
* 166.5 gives 19.65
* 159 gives 23.71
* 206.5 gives 27.99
